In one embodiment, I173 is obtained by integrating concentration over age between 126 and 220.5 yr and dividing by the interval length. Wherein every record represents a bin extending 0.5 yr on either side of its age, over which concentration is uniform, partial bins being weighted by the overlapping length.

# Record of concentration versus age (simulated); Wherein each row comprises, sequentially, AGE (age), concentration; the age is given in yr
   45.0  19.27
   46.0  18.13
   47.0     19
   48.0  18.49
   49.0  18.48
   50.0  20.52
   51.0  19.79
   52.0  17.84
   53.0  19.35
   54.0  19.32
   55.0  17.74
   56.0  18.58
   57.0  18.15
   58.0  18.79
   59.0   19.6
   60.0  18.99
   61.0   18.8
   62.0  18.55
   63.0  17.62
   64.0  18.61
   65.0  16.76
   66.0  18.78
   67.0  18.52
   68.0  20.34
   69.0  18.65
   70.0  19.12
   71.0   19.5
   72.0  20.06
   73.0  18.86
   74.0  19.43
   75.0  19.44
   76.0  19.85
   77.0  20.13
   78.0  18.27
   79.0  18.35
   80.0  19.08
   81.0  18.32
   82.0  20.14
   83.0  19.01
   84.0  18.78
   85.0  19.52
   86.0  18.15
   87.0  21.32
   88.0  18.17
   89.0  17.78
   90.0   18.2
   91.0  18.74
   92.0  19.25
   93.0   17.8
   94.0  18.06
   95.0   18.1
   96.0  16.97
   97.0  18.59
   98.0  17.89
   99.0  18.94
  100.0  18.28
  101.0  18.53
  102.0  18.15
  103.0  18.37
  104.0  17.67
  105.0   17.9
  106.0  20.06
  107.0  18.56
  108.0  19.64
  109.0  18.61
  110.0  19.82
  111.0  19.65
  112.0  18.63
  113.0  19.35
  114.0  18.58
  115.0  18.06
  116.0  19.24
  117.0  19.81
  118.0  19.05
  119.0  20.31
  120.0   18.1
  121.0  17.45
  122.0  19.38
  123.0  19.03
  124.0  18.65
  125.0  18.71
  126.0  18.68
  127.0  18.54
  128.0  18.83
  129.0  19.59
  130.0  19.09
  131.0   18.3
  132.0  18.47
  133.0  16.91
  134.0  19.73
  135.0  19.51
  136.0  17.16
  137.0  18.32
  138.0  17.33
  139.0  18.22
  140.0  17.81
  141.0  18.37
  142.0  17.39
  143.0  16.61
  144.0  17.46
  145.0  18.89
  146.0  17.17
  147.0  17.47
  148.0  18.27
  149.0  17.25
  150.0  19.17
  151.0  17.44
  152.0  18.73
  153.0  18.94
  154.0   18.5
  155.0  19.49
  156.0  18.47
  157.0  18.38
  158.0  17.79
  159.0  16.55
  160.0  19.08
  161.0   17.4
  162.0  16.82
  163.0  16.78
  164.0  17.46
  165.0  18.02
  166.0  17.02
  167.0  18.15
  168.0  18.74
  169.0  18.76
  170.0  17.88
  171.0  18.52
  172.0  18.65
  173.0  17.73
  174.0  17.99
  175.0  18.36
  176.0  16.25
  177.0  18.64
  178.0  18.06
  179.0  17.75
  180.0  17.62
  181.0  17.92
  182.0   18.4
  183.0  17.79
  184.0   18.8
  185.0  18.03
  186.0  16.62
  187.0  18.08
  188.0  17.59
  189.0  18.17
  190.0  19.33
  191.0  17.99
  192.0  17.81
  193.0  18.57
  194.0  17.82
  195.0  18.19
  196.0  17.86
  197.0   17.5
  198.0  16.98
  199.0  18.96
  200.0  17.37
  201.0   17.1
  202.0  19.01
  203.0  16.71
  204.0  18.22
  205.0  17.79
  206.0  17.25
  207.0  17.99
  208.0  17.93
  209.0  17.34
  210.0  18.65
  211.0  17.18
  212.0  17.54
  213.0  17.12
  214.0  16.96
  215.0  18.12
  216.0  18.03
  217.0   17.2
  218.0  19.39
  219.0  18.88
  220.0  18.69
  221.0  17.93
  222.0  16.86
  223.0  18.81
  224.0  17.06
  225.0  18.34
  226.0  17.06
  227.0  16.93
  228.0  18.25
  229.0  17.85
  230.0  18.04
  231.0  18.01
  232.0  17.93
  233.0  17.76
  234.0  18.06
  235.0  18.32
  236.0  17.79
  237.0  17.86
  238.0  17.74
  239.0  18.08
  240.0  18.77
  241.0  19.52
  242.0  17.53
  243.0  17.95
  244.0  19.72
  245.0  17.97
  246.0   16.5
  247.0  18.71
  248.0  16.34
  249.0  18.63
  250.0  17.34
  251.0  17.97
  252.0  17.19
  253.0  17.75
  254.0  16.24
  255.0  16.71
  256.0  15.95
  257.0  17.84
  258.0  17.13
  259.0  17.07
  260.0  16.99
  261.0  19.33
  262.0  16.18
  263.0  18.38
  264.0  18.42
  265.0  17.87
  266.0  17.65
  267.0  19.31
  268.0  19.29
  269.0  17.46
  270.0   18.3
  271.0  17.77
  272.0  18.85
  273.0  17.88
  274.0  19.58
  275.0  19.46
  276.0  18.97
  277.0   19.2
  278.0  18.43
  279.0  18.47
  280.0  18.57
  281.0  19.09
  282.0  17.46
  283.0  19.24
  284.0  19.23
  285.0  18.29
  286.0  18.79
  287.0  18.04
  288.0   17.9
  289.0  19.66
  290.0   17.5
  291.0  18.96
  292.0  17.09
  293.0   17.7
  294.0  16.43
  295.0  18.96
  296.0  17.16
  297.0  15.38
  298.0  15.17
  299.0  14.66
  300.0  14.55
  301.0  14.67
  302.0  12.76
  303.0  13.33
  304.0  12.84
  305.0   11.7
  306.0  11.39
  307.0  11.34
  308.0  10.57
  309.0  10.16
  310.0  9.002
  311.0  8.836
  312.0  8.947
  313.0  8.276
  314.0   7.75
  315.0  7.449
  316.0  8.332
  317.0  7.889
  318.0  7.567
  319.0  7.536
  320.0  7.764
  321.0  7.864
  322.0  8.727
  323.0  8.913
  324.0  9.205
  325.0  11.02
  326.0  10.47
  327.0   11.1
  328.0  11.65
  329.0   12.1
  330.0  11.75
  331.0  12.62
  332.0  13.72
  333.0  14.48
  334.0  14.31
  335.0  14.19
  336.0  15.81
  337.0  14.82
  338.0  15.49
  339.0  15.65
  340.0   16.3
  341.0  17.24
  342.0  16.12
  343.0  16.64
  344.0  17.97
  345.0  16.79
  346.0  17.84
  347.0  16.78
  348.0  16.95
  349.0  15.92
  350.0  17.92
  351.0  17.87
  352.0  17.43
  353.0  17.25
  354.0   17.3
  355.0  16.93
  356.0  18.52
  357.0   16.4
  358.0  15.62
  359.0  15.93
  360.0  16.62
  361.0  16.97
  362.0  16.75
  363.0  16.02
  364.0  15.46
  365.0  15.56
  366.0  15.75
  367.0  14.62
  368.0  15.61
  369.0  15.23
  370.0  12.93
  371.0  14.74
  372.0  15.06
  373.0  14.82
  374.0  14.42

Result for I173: 18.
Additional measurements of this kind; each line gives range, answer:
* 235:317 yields 16.4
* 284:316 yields 14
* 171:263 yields 17.8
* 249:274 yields 17.8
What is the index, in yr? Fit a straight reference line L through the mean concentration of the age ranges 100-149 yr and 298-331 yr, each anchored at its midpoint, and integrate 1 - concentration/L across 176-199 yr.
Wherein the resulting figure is -3.1 yr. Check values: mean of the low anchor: 18.5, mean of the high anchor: 10.4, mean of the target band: 18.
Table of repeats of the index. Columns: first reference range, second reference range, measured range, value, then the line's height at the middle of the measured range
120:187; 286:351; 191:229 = -3.01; 16.5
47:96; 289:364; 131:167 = -1.31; 17.3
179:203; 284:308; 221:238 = -0.65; 17.2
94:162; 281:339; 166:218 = -4.16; 16.6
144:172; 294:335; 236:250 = -3.52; 14.4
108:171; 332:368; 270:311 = 1.37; 16.9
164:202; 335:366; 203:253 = -0.81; 17.6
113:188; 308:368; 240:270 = -4.17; 15.6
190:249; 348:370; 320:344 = 5.22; 16.7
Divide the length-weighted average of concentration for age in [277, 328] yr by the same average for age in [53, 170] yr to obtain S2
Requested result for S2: 0.7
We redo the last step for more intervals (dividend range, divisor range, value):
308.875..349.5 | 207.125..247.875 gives 0.68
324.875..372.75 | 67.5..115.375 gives 0.82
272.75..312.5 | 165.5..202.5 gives 0.88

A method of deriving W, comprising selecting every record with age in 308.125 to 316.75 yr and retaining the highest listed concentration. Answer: 10.16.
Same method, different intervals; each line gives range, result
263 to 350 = 19.66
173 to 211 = 19.33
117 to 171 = 20.31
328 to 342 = 17.24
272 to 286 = 19.58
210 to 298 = 19.72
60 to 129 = 21.32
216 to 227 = 19.39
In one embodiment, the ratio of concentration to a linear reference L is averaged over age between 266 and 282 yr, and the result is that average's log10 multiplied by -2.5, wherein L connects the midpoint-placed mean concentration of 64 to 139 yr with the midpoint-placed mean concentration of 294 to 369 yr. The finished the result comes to -0.239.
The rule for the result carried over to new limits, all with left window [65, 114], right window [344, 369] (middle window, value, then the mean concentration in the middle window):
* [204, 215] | 0.01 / 17.6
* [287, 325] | 0.35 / 12.3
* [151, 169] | 0.01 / 18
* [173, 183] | 0.01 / 17.9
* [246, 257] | 0.01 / 17.3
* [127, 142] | 0.01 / 18.4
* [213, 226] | -0.01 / 18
